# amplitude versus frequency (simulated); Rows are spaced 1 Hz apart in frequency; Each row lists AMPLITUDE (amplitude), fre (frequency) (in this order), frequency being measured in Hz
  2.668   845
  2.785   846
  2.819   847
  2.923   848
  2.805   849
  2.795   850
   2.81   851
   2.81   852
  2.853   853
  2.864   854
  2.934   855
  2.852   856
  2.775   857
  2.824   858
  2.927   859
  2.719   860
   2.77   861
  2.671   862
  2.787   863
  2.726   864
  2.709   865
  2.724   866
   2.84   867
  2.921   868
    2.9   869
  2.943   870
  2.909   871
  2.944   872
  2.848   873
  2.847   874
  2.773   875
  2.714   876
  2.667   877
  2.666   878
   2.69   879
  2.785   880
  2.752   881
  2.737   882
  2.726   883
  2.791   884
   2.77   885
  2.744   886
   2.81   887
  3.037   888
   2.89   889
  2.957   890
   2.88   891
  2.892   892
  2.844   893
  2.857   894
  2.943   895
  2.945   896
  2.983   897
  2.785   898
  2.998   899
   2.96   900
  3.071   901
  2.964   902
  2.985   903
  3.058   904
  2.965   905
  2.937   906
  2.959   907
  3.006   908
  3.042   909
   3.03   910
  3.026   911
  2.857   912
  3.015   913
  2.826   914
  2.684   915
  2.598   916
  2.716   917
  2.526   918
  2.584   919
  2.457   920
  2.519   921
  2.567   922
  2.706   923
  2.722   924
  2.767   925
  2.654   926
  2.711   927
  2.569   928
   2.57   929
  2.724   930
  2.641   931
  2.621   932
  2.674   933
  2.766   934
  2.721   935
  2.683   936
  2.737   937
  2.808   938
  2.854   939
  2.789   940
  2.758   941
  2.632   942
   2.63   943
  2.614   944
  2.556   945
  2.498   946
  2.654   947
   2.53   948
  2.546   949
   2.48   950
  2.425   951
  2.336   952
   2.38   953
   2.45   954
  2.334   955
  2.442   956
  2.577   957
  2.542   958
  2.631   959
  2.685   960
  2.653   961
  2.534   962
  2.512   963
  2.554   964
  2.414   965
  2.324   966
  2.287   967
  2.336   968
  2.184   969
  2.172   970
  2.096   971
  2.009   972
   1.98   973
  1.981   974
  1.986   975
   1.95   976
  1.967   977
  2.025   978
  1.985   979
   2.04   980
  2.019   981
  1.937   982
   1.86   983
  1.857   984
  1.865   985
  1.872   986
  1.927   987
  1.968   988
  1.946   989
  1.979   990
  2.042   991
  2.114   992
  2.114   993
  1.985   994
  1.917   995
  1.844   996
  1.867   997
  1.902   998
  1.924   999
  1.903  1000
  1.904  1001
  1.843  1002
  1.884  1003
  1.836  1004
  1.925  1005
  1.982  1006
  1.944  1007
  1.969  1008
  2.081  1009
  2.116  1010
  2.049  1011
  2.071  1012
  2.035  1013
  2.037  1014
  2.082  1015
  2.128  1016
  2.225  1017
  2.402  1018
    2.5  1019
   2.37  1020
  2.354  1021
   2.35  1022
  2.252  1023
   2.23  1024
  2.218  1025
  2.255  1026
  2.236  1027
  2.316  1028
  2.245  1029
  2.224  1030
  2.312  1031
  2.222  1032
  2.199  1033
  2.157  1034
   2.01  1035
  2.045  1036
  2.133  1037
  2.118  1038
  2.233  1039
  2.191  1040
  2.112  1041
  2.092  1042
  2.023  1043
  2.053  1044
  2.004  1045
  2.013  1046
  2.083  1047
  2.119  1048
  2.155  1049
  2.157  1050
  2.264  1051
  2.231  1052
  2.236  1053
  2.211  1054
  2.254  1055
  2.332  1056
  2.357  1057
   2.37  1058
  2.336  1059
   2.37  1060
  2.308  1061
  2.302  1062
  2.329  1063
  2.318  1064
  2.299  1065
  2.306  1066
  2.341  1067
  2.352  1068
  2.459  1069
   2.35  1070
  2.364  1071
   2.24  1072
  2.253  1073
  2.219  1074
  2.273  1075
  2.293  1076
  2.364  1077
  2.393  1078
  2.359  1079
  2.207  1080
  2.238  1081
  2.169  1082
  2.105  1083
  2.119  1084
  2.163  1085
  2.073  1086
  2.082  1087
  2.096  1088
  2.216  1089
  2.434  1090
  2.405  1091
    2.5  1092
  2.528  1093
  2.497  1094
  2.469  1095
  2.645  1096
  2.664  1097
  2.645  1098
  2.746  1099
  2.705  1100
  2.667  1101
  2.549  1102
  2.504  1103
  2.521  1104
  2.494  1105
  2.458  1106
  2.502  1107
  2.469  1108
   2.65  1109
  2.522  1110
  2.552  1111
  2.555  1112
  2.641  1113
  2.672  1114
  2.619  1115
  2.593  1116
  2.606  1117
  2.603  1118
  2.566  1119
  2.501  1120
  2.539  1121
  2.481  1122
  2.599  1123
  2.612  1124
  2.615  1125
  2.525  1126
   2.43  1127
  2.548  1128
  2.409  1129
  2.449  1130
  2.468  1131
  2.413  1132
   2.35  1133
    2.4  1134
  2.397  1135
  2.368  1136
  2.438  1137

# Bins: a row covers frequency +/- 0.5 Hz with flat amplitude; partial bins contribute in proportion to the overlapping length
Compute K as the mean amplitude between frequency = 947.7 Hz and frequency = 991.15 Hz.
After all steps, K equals 2.22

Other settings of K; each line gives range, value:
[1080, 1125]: 2.48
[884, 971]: 2.7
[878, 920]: 2.86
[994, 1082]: 2.18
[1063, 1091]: 2.27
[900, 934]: 2.78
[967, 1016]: 1.99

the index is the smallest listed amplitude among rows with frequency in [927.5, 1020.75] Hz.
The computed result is 1.836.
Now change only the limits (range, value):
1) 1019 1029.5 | 2.218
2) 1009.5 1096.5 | 2.004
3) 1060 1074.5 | 2.219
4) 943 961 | 2.334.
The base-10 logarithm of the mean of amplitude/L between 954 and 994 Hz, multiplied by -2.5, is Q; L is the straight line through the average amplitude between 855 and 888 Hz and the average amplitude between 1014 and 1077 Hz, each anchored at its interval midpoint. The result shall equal 0.14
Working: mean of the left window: 2.8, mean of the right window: 2.24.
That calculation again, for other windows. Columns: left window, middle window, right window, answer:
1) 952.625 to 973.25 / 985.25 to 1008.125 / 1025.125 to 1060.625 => 0.19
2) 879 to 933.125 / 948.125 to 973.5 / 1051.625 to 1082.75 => 0.10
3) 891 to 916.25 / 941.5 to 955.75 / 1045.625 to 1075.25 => 0.10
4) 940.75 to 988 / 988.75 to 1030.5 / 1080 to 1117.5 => 0.13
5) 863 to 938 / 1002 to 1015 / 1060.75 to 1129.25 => 0.29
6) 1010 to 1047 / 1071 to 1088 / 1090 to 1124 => 0.10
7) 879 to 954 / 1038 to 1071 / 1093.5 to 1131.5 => 0.17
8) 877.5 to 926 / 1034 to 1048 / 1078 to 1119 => 0.22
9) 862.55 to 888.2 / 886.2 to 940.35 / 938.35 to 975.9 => -0.07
